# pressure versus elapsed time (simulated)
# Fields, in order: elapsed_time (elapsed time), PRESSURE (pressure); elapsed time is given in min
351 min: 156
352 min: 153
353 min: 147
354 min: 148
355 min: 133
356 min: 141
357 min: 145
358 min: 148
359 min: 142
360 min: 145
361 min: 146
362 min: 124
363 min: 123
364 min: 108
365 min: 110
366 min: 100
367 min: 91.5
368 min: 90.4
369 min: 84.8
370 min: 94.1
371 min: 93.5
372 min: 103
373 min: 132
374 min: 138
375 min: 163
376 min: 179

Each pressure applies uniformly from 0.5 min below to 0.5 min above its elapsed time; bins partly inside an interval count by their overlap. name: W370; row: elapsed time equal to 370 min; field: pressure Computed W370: 94.1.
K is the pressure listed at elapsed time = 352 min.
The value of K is 153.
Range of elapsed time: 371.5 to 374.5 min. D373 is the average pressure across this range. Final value 124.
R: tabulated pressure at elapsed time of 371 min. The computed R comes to 93.5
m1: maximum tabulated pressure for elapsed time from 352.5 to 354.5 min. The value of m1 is 148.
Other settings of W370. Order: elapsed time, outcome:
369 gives 84.8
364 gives 108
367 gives 91.5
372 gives 103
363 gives 123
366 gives 100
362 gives 124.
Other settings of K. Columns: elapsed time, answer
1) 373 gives 132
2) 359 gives 142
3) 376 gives 179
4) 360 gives 145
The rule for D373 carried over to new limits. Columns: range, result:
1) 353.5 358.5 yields 143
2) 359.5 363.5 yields 134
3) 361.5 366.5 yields 113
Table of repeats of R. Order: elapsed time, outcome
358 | 148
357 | 145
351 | 156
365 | 110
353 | 147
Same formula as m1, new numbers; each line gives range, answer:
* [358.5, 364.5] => 146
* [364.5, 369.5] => 110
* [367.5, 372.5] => 103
